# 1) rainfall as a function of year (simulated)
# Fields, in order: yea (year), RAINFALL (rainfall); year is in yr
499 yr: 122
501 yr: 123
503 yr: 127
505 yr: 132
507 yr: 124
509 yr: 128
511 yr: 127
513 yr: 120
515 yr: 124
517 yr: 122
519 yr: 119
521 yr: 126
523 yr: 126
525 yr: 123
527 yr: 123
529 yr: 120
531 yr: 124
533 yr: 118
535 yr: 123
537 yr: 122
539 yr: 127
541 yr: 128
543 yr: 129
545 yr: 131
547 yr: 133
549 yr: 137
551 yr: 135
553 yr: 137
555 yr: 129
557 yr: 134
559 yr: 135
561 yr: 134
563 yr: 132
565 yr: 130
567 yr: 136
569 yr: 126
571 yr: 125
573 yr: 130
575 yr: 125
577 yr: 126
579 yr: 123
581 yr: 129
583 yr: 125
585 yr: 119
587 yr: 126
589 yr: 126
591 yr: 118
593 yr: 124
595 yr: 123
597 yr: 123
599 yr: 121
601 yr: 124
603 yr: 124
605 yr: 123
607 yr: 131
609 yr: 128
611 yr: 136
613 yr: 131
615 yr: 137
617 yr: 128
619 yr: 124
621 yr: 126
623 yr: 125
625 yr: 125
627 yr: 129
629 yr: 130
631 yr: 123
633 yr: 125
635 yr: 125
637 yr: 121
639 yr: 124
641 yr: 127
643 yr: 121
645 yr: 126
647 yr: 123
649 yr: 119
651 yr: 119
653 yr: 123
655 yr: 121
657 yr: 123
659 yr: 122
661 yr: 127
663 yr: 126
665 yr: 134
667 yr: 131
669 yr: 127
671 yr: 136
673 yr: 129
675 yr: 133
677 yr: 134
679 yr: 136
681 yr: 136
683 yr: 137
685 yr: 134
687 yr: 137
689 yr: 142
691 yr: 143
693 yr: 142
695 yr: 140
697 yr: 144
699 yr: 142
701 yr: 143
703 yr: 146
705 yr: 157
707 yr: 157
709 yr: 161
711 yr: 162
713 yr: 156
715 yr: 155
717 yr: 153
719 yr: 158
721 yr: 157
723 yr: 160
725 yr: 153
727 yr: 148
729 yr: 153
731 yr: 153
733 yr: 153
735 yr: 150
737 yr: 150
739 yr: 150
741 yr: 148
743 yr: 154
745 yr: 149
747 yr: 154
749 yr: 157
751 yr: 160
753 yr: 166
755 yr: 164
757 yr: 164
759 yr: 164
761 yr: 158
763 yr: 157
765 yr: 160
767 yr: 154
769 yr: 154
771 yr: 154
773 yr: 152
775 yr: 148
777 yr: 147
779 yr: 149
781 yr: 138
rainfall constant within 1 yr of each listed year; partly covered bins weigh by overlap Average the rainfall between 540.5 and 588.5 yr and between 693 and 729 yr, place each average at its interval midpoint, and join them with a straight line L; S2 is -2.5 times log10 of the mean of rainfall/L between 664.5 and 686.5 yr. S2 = 0.103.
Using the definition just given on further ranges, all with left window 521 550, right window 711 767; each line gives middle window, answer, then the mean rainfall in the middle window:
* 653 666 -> 0.15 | 125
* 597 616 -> 0.07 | 128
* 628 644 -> 0.13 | 124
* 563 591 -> 0.05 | 126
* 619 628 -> 0.11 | 126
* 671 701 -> 0.08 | 138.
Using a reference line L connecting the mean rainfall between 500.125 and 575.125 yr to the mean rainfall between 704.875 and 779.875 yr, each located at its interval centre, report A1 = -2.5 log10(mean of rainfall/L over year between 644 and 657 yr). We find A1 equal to 0.17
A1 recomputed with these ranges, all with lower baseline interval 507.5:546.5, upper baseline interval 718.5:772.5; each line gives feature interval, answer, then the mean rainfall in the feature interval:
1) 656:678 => 0.12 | 129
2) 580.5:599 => 0.08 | 123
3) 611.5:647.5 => 0.10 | 126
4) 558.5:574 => -0.01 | 131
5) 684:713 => 0.02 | 147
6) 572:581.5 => 0.04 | 126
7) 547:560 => -0.05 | 134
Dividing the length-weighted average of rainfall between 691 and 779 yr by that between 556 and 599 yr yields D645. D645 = 1.2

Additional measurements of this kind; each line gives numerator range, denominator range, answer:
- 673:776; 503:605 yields 1.19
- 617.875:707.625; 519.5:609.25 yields 1.04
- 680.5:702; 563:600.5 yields 1.12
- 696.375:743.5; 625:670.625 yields 1.22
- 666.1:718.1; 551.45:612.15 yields 1.12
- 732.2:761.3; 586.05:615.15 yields 1.24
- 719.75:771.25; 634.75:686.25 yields 1.22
